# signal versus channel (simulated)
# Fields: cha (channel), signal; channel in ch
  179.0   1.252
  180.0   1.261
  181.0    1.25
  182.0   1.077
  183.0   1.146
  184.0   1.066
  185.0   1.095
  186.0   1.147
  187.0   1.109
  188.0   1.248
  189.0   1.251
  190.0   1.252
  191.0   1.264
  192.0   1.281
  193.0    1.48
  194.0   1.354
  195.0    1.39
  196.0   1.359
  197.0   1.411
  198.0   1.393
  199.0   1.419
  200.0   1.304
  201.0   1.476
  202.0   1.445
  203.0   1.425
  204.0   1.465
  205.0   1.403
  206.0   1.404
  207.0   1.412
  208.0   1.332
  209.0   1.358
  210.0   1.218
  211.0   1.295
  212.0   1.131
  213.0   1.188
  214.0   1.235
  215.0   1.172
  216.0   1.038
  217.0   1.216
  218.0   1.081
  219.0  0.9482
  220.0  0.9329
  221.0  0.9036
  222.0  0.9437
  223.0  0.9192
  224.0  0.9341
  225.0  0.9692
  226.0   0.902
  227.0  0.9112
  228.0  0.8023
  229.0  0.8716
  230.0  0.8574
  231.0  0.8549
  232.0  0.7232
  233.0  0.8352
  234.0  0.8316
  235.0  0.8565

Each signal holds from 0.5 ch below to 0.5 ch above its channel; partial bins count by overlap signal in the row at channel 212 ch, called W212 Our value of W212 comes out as 1.131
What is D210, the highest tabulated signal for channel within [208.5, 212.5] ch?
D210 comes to 1.358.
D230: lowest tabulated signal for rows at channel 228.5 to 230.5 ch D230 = 0.8574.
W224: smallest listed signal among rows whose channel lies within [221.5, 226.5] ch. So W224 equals 0.902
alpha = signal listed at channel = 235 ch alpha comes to 0.8565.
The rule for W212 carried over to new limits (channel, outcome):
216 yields 1.038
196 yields 1.359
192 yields 1.281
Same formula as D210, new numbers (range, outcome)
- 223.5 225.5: 0.9692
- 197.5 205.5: 1.476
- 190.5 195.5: 1.48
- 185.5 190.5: 1.252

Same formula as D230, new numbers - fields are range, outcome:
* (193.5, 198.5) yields 1.354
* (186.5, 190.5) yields 1.109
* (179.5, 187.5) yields 1.066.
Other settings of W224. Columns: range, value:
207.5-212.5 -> 1.131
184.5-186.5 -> 1.095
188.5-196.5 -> 1.251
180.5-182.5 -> 1.077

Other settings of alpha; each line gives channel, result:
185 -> 1.095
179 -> 1.252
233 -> 0.8352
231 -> 0.8549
